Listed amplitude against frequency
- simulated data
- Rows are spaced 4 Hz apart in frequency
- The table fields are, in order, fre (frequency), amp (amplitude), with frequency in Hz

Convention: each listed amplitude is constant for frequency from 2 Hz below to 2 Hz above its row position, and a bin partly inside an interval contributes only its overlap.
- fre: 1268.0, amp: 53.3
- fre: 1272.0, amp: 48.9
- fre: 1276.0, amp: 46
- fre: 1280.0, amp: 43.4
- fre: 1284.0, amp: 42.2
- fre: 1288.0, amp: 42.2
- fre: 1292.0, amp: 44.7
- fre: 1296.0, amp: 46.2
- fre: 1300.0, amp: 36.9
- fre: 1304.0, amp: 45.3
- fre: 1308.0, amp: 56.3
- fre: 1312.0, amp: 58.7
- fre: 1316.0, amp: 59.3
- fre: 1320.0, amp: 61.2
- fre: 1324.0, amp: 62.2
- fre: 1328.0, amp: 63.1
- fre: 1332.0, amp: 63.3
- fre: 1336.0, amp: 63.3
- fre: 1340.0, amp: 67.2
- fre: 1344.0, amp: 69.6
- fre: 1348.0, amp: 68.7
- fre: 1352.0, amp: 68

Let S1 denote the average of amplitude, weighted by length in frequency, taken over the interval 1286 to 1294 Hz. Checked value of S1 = 43.5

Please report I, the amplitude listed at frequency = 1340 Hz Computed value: 67.2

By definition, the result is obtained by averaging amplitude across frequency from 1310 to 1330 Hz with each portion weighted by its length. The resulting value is 60.9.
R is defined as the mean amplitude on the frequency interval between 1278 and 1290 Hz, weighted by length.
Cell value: 42.6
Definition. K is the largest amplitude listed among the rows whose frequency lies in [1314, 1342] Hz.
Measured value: 67.2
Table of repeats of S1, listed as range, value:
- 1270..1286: 45.1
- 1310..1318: 59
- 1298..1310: 46.2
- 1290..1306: 43.3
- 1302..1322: 56.2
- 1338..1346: 68.4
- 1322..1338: 63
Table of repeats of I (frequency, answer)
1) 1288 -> 42.2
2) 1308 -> 56.3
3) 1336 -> 63.3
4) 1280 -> 43.4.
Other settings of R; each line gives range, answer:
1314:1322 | 60.2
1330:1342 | 64.6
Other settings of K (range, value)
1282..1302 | 46.2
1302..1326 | 62.2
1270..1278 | 48.9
